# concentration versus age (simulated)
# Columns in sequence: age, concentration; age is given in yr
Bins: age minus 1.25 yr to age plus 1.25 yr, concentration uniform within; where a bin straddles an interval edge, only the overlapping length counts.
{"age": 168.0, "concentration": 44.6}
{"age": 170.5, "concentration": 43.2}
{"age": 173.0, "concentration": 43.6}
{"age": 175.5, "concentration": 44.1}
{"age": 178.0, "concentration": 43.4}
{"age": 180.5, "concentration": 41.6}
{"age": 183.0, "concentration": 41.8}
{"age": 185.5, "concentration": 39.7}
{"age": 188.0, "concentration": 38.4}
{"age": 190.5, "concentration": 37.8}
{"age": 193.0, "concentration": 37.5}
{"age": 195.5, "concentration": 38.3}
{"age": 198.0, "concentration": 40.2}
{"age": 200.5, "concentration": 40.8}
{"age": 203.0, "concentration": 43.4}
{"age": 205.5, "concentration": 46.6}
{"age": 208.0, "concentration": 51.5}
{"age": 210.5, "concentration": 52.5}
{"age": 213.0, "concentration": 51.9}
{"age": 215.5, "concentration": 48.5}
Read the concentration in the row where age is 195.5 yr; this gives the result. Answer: 38.3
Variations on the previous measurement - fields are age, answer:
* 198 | 40.2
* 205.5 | 46.6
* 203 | 43.4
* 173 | 43.6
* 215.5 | 48.5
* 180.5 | 41.6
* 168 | 44.6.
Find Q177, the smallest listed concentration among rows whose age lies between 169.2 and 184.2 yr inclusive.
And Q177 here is 41.6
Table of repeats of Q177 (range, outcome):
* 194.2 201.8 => 38.3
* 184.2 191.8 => 37.8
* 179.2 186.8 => 39.7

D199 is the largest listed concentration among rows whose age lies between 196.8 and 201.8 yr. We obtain 40.8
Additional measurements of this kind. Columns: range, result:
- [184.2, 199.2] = 40.2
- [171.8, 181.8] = 44.1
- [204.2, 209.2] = 51.5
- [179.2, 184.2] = 41.8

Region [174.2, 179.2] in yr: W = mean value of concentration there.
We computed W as 43.8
